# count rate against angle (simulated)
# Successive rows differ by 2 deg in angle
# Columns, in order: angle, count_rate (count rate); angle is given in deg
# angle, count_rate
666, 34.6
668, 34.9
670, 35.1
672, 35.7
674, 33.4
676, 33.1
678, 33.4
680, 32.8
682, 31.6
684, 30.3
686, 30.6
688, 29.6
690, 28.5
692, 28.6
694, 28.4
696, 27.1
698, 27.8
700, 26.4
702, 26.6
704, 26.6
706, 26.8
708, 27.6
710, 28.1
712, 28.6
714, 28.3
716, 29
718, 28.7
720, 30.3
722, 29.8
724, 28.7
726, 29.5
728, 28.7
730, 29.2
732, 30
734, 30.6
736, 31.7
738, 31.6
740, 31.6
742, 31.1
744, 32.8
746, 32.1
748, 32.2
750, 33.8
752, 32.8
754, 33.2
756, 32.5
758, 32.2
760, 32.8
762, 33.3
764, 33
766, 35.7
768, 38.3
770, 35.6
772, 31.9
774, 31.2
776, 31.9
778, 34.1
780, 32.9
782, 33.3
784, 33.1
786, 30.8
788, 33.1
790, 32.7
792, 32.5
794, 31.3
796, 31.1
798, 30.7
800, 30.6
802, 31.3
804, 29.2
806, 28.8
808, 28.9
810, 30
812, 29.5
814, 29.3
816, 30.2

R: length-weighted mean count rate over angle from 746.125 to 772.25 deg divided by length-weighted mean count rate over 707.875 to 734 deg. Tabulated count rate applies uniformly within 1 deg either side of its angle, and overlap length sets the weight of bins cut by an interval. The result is 1.2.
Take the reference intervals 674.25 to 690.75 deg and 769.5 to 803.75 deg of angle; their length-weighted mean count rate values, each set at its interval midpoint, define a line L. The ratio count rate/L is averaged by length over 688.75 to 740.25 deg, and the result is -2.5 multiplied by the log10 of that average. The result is 0.10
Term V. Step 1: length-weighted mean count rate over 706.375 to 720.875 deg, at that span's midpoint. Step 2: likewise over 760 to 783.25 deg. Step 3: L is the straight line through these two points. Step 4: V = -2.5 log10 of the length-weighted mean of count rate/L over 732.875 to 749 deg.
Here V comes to -0.02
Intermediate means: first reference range 28.6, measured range 31.7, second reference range 33.7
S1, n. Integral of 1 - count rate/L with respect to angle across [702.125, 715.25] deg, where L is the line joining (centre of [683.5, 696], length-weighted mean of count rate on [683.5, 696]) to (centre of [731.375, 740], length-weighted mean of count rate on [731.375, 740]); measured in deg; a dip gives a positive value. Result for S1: 1.01 deg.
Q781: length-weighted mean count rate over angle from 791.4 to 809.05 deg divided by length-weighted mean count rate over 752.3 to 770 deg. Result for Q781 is 0.9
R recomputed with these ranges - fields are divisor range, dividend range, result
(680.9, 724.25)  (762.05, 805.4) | 1.14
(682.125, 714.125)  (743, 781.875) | 1.18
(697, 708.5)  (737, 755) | 1.20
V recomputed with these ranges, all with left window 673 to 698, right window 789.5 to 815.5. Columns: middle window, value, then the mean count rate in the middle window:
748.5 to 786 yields -0.10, 33.3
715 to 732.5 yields 0.04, 29.3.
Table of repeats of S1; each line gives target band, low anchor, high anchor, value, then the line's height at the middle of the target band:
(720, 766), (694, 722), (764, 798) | -1.80 deg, 30.4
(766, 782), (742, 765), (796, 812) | -1.11 deg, 31.6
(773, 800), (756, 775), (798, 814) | -0.41 deg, 31.7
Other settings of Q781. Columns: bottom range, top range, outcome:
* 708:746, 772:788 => 1.09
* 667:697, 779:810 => 0.99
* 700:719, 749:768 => 1.21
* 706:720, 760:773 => 1.21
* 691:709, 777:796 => 1.19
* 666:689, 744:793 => 1.01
